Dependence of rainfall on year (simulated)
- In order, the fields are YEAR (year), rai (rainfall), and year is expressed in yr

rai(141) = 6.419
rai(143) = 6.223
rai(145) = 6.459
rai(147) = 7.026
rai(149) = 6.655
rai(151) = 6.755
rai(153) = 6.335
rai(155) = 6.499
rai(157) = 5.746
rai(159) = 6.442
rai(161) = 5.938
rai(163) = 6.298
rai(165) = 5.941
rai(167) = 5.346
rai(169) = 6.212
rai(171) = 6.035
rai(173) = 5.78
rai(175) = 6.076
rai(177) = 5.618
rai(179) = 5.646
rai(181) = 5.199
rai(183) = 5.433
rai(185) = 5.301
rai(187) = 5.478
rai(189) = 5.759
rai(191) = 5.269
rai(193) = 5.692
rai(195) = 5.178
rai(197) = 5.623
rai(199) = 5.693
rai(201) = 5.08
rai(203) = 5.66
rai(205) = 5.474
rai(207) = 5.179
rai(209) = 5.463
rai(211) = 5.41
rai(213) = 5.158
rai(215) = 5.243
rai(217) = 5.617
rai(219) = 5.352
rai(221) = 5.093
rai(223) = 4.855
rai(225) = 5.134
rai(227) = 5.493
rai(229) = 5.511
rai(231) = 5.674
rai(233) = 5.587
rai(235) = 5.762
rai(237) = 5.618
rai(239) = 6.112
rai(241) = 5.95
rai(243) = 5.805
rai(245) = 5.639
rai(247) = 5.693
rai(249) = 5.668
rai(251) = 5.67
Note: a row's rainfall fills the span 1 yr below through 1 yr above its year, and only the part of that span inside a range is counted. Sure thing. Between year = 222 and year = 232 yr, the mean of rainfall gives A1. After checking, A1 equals 5.33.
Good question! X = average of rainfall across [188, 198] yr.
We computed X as 5.5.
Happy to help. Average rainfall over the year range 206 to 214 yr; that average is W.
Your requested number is 5.3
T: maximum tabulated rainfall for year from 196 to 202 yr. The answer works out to 5.693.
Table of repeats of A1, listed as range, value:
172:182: 5.66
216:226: 5.21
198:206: 5.48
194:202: 5.39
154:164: 6.18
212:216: 5.2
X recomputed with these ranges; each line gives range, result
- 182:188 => 5.4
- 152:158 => 6.19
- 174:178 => 5.85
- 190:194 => 5.48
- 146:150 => 6.84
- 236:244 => 5.87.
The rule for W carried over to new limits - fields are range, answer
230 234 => 5.63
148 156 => 6.56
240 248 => 5.77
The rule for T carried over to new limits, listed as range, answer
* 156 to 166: 6.442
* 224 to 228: 5.493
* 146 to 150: 7.026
